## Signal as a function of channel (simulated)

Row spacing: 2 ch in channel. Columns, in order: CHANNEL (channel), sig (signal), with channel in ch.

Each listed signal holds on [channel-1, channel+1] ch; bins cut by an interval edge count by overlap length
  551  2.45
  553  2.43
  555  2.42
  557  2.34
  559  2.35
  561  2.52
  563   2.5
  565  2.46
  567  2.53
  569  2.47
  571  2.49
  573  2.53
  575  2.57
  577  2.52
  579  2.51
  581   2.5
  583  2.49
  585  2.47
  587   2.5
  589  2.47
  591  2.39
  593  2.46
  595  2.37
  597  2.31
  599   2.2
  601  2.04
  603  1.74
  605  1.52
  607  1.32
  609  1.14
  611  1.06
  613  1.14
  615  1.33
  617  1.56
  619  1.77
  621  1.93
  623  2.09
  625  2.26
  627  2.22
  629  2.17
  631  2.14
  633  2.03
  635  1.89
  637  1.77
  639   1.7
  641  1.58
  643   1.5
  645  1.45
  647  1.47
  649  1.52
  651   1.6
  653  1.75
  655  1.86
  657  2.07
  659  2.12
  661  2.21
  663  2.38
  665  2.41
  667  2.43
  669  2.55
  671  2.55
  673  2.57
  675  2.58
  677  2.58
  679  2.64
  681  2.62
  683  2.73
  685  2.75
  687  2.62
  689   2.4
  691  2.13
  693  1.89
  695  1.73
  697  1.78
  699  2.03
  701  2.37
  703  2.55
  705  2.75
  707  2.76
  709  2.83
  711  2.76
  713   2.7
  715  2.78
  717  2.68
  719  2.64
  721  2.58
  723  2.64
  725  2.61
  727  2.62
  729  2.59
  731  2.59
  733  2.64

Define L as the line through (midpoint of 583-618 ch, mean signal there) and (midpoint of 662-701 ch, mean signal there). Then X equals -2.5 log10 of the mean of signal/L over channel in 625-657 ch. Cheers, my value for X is 0.19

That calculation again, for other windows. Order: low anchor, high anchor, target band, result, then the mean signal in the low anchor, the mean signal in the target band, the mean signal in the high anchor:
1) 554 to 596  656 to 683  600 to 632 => 0.39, 2.47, 1.71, 2.45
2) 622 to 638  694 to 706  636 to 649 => 0.31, 2.07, 1.57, 2.2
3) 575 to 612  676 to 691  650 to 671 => 0.15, 2.12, 2.16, 2.59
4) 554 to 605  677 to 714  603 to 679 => 0.26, 2.39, 1.91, 2.45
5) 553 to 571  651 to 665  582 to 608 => 0.07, 2.45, 2.18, 2.06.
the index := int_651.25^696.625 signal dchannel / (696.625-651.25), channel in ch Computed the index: 2.32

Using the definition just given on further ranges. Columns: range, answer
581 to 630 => 1.97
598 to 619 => 1.52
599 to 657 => 1.71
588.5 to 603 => 2.27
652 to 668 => 2.15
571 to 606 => 2.33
